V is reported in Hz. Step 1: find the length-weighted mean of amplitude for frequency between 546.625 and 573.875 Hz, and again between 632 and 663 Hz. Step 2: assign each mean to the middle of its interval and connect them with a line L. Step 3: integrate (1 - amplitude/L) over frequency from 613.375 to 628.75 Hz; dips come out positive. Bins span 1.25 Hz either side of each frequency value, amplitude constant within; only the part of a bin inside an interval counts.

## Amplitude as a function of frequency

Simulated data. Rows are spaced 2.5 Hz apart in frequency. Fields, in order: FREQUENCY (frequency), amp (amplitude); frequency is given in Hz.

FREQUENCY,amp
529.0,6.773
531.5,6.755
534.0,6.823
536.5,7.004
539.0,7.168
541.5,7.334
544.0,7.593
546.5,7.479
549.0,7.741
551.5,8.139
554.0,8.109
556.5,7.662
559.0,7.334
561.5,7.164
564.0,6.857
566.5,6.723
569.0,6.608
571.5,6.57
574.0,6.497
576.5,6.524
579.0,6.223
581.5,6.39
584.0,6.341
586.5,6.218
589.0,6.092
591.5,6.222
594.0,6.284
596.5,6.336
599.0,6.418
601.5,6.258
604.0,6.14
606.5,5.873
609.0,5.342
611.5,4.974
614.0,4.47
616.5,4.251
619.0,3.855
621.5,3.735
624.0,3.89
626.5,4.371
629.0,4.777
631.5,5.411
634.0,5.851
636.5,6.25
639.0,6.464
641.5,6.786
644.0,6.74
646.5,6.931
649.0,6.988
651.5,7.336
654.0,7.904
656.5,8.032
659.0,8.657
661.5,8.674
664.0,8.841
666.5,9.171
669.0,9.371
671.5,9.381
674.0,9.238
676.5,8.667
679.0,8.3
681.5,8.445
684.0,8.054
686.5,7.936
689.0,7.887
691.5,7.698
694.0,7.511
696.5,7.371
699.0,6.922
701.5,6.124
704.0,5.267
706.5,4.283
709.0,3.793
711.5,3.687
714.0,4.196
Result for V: 6.6 Hz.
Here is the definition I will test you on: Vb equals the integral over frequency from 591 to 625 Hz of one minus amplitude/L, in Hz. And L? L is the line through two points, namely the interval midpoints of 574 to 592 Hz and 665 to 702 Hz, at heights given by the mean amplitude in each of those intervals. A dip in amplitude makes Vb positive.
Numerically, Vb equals 7.3 Hz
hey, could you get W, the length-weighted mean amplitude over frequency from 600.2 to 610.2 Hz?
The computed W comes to 5.91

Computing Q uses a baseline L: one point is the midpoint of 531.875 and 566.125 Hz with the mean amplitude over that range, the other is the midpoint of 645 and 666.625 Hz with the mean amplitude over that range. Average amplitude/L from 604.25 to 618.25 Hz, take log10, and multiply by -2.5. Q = 0.47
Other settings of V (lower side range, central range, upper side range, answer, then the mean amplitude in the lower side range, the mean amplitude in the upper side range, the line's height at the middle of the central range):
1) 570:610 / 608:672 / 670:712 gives 2.8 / 6.24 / 7.17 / 6.7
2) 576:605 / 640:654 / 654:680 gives 1.9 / 6.28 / 8.79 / 8.14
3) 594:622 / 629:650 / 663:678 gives 2.7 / 5.33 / 9.1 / 7.23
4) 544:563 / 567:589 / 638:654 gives 3.1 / 7.65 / 6.96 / 7.46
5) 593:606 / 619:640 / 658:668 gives 7.0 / 6.26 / 8.85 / 7.49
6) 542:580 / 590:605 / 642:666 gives 2.3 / 7.16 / 7.8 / 7.41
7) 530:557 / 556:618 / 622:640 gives 1.3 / 7.42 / 5.21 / 6.32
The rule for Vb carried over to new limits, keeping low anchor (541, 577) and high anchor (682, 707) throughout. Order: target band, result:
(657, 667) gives -2.4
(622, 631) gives 3.5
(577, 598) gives 2.7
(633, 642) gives 1.0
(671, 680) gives -2.3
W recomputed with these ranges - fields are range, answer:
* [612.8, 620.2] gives 4.19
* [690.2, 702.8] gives 7.12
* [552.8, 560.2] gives 7.7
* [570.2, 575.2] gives 6.53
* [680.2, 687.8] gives 8.14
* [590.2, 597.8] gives 6.28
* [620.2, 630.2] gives 4.19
